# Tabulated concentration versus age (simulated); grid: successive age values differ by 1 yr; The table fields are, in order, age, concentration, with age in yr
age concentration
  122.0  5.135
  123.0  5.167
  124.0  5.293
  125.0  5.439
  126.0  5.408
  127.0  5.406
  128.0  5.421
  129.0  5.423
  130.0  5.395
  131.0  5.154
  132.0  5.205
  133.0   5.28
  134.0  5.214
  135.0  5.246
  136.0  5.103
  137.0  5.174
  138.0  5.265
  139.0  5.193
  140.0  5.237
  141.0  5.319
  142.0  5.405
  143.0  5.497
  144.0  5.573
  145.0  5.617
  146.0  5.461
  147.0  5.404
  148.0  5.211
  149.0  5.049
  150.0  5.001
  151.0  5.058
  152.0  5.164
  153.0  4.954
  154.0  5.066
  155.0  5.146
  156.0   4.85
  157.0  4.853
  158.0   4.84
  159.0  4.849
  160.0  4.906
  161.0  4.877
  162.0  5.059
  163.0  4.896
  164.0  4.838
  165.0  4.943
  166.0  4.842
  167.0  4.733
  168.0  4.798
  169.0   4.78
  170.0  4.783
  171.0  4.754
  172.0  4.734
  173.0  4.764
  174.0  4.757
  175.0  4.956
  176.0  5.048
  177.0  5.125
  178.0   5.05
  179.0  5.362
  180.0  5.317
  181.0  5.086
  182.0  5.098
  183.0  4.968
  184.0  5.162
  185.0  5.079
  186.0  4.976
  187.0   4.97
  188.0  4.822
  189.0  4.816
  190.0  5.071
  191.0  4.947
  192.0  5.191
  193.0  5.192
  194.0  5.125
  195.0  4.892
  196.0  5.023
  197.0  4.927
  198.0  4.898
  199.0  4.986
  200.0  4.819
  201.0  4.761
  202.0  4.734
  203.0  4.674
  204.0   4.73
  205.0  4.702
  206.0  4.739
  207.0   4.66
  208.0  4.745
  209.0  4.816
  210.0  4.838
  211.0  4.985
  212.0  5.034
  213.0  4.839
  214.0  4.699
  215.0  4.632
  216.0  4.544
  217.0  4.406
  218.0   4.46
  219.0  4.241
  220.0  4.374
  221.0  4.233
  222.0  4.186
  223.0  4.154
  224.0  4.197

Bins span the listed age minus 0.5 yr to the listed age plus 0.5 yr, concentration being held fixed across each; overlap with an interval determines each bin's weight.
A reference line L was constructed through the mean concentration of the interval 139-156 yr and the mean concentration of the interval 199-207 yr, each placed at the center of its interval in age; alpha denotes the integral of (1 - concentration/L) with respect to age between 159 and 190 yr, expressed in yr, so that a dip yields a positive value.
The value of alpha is 0.36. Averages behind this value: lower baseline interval 5.25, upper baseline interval 4.75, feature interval 4.94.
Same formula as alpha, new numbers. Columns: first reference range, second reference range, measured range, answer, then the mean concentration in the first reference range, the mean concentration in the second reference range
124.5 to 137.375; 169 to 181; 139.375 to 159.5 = -0.07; 5.3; 4.97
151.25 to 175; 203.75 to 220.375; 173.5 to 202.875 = -1.39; 4.88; 4.67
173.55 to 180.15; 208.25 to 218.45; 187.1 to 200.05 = -0.17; 5.08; 4.73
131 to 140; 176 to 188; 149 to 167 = 0.72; 5.21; 5.09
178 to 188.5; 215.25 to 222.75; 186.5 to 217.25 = -0.98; 5.08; 4.35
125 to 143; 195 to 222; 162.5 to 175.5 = 0.53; 5.3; 4.71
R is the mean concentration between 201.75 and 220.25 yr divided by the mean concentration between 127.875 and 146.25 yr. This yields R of 0.88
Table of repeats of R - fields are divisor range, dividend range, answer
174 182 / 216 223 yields 0.85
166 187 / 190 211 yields 0.98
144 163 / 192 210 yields 0.96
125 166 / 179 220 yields 0.94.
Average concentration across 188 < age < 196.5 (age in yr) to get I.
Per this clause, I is 5.02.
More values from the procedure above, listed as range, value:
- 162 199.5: 4.97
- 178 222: 4.85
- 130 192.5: 5.07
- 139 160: 5.17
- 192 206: 4.89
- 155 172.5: 4.85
